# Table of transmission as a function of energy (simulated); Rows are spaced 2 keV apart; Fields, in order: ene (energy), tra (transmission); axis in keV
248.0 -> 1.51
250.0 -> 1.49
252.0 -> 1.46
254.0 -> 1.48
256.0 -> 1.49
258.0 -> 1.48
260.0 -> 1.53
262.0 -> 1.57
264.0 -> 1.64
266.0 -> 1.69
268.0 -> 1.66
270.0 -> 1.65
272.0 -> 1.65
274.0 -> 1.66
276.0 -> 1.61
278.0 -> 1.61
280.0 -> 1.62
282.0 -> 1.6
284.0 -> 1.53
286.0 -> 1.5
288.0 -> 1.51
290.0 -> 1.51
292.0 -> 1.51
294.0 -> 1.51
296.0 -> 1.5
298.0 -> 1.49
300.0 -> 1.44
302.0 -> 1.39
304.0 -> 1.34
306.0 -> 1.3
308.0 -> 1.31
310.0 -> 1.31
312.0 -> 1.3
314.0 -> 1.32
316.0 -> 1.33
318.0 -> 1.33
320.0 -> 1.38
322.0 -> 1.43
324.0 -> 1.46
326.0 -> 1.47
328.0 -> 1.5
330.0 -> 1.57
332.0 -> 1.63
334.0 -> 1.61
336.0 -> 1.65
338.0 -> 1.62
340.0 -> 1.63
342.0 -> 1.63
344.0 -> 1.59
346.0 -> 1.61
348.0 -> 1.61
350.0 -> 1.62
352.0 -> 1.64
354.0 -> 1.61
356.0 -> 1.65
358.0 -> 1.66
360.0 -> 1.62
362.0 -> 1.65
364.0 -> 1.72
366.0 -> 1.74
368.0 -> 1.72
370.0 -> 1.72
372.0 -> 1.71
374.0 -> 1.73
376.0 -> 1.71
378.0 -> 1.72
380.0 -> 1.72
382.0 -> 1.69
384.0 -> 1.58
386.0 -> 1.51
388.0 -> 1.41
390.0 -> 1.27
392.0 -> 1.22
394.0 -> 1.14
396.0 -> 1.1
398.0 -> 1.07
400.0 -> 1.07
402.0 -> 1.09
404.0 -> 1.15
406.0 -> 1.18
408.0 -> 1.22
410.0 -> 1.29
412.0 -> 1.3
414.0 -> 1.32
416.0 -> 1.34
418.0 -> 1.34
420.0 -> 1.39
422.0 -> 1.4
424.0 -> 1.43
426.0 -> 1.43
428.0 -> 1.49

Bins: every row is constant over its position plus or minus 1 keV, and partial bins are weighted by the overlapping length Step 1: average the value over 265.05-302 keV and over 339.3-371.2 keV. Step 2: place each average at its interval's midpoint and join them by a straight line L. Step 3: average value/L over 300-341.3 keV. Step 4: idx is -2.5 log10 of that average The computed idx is 0.12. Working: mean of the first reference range 1.56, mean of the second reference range 1.65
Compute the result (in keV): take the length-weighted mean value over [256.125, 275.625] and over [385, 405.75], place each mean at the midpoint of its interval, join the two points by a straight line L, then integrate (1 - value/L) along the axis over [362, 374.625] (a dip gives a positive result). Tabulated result -4.2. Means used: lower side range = 1.61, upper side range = 1.2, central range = 1.72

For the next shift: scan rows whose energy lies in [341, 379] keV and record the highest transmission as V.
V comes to 1.74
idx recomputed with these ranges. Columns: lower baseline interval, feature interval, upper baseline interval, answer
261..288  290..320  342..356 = 0.16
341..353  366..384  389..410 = -0.24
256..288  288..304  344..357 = 0.09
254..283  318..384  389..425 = -0.17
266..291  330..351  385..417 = -0.15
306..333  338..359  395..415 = -0.22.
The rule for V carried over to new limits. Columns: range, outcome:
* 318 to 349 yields 1.65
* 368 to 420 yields 1.73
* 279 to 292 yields 1.62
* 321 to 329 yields 1.5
